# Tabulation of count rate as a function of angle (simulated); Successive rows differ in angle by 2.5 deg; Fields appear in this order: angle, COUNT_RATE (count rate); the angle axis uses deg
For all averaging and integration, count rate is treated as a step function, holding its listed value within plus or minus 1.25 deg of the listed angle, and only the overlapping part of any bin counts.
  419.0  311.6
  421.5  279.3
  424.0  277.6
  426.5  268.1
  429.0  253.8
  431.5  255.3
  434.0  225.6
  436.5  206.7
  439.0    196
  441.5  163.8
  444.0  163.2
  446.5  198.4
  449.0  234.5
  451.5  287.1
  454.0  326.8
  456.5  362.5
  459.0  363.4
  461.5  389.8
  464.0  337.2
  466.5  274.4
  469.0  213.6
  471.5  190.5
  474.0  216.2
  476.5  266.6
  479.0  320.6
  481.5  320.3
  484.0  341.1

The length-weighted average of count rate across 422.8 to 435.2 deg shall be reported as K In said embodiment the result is 256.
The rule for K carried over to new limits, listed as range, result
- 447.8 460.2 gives 315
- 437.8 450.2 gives 191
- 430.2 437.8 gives 229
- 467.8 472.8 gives 202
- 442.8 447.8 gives 182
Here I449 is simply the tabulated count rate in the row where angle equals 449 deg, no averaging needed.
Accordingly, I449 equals 234.5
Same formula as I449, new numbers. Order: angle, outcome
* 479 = 320.6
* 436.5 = 206.7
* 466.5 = 274.4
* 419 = 311.6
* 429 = 253.8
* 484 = 341.1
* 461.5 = 389.8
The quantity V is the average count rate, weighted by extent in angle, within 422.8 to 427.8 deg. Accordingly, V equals 273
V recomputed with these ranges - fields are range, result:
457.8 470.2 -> 316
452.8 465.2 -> 356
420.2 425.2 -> 279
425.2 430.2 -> 261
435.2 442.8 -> 189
